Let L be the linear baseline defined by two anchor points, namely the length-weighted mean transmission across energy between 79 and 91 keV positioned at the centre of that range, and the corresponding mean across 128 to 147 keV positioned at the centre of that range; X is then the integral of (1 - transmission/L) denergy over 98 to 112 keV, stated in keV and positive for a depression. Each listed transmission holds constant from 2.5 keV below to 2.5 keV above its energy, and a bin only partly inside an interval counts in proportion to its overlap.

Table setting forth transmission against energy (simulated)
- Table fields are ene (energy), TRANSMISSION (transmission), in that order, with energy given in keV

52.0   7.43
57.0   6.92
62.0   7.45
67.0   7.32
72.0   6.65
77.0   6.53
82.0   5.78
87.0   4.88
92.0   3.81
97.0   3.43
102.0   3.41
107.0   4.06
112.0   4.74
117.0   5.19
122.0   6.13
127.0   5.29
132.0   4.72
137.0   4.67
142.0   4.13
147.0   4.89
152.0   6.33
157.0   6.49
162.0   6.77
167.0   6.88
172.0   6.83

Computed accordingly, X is 3.1 keV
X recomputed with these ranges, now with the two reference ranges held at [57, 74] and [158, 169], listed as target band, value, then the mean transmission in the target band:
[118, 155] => 9.1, 5.18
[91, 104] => 6.5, 3.53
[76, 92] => 3.9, 5.36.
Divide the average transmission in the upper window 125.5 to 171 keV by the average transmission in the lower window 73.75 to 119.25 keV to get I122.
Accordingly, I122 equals 1.20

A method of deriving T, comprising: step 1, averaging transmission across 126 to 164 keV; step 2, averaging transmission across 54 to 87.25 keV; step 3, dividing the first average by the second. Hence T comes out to 0.81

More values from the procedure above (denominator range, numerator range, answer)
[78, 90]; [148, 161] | 1.16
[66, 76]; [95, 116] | 0.58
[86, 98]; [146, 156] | 1.46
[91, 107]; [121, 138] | 1.43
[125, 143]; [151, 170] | 1.40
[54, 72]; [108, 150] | 0.69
